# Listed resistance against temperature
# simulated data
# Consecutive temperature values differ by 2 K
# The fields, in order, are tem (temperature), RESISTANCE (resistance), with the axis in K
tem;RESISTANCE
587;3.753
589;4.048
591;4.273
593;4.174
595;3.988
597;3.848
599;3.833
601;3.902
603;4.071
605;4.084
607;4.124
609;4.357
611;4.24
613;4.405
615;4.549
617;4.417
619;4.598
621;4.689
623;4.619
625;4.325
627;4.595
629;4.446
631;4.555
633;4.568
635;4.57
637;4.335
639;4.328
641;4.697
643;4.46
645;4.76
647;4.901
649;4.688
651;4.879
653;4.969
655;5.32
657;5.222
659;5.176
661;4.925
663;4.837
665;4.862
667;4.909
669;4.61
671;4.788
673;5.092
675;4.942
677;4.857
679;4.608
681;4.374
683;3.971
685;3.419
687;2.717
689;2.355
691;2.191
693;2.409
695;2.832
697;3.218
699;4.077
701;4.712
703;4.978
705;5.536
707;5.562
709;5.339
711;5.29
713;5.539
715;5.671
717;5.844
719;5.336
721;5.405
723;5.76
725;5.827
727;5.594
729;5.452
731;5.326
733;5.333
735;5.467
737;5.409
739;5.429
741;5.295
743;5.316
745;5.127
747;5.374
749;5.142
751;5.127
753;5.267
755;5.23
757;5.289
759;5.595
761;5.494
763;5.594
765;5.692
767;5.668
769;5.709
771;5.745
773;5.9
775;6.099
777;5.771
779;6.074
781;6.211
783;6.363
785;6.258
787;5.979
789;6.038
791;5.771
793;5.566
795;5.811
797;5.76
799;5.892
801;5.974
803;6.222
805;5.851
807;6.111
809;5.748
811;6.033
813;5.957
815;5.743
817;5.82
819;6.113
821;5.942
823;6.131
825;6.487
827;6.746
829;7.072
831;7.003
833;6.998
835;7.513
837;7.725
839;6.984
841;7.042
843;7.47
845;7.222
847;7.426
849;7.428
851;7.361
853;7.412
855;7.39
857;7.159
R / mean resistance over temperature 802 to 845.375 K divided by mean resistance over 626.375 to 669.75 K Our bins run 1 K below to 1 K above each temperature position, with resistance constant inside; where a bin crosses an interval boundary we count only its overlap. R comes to 1.37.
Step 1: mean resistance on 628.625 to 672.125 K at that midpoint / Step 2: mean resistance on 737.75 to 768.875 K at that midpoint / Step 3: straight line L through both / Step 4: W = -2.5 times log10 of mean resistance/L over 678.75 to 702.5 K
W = 0.42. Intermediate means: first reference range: 4.77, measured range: 3.4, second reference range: 5.39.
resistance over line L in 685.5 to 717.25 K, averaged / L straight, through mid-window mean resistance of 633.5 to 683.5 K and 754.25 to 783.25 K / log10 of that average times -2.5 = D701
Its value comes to 0.22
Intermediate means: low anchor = 4.77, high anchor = 5.75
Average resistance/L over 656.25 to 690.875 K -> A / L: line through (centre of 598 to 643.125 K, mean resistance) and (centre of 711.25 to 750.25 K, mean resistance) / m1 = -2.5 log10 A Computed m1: 0.115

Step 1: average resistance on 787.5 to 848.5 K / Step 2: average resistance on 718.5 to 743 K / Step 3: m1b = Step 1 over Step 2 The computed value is 1.17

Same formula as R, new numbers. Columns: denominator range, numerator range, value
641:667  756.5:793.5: 1.19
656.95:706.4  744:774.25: 1.30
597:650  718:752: 1.22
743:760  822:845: 1.33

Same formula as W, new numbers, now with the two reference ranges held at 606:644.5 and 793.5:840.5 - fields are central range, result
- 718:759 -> 0.037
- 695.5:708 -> 0.136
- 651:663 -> -0.066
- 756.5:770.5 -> 0.042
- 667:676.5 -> 0.013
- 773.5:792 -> -0.011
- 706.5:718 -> -0.045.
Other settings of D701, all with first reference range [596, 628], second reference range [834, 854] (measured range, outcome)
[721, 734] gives 0.05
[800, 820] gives 0.16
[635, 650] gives 0.02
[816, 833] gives 0.11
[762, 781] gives 0.10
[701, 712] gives 0.05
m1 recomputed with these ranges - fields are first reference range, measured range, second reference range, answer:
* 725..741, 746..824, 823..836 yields 0.08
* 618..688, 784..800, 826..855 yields 0.12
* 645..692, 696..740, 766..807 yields -0.04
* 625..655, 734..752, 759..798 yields 0.05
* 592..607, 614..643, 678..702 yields -0.19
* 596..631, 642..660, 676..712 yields -0.18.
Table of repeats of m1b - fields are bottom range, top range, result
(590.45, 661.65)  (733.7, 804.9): 1.26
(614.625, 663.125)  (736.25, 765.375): 1.14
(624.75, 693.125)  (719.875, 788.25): 1.26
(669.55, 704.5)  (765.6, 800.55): 1.52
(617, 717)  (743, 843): 1.33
